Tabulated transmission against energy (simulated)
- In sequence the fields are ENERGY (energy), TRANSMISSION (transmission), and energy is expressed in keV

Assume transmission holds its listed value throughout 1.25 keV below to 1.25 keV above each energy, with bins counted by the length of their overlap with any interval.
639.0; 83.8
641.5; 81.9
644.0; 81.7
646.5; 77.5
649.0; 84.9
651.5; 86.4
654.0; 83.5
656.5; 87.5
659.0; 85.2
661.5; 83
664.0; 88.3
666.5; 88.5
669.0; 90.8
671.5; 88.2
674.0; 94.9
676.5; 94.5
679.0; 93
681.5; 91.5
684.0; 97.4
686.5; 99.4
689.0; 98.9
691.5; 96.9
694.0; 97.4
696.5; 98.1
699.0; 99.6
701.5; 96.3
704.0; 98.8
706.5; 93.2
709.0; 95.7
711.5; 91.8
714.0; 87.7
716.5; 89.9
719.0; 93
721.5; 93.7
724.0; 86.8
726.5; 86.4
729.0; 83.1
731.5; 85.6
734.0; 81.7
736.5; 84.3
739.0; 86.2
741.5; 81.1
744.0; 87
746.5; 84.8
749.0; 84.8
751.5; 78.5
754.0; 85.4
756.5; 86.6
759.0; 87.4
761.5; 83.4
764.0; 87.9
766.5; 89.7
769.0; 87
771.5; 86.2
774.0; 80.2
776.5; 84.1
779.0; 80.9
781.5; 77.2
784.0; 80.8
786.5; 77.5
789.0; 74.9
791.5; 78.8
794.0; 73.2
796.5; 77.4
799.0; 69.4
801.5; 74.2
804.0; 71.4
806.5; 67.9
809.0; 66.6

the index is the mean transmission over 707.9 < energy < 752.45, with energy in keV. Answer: 86.8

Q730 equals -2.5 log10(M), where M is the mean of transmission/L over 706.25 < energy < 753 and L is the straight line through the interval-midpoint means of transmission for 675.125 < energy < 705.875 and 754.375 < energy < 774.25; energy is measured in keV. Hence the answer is 0.05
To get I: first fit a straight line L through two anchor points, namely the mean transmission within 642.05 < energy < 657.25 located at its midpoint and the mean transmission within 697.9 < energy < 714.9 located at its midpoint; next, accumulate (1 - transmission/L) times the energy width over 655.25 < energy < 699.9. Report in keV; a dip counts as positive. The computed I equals -1.9 keV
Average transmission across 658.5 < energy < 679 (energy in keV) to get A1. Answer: 89.6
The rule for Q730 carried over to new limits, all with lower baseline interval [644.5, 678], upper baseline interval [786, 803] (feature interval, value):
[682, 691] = -0.16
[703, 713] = -0.14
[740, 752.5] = -0.05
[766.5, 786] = -0.08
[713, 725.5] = -0.11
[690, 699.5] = -0.17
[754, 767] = -0.11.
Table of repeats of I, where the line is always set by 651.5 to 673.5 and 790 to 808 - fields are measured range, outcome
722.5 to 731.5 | -0.58 keV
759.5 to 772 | -1.70 keV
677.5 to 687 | -1.11 keV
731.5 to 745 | -0.82 keV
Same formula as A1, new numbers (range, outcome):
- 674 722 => 95.1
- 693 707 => 97.4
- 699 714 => 94.9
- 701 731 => 91.1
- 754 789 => 83.5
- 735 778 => 84.9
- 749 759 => 84.2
